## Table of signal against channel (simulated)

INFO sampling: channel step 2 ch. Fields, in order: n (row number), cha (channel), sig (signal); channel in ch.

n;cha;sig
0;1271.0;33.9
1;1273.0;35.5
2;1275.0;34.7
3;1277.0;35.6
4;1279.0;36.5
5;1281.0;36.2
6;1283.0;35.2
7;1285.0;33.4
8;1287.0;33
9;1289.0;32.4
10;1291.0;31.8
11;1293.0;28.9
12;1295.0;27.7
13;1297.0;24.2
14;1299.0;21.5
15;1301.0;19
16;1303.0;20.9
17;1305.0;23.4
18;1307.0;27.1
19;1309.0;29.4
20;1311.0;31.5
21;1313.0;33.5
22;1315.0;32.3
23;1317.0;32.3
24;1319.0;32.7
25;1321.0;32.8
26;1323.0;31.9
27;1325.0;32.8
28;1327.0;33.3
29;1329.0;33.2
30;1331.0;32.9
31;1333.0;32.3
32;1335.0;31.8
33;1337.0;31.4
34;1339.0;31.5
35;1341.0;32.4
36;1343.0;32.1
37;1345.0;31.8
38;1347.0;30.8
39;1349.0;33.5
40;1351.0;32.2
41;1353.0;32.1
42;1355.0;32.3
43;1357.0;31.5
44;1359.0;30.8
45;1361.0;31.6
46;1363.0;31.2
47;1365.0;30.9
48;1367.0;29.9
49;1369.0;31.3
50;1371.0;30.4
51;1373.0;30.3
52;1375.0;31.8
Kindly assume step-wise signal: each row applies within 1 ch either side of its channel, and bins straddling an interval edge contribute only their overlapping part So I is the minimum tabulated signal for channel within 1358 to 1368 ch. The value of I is 29.9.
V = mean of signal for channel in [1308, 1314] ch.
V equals 31.5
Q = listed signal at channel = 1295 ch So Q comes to 27.7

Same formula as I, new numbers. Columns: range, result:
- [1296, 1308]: 19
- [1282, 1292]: 31.8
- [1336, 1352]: 30.8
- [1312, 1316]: 32.3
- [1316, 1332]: 31.9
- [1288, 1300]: 21.5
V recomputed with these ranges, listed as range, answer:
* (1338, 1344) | 32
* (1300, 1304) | 19.9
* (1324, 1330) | 33.1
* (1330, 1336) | 32.3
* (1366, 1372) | 30.5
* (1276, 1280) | 36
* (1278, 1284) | 36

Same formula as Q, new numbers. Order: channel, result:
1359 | 30.8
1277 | 35.6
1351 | 32.2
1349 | 33.5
